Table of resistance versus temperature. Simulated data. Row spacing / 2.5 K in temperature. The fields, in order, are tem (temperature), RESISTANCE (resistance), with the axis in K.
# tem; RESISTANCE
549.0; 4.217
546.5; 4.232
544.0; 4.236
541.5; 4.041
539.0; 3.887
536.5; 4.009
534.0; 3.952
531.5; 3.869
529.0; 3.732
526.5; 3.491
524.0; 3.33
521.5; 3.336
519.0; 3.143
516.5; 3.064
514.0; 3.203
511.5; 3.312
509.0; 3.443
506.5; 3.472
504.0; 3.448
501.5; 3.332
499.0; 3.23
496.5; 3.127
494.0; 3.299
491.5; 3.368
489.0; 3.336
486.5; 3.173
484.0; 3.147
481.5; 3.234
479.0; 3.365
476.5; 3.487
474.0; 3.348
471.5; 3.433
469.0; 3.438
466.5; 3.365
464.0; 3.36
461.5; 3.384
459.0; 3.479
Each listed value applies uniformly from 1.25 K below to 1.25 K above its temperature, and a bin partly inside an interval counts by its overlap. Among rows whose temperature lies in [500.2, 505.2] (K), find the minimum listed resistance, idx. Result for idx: 3.332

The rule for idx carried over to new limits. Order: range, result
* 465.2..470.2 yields 3.365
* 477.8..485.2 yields 3.147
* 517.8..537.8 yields 3.143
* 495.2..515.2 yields 3.127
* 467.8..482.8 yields 3.234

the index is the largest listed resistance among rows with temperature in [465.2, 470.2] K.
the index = 3.438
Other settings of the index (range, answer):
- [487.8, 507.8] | 3.472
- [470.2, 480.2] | 3.487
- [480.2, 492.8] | 3.368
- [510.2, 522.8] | 3.336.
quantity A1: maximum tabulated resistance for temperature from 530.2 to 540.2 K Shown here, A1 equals 4.009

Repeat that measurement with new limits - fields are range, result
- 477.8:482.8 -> 3.365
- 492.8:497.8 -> 3.299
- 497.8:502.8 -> 3.332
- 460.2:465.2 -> 3.384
